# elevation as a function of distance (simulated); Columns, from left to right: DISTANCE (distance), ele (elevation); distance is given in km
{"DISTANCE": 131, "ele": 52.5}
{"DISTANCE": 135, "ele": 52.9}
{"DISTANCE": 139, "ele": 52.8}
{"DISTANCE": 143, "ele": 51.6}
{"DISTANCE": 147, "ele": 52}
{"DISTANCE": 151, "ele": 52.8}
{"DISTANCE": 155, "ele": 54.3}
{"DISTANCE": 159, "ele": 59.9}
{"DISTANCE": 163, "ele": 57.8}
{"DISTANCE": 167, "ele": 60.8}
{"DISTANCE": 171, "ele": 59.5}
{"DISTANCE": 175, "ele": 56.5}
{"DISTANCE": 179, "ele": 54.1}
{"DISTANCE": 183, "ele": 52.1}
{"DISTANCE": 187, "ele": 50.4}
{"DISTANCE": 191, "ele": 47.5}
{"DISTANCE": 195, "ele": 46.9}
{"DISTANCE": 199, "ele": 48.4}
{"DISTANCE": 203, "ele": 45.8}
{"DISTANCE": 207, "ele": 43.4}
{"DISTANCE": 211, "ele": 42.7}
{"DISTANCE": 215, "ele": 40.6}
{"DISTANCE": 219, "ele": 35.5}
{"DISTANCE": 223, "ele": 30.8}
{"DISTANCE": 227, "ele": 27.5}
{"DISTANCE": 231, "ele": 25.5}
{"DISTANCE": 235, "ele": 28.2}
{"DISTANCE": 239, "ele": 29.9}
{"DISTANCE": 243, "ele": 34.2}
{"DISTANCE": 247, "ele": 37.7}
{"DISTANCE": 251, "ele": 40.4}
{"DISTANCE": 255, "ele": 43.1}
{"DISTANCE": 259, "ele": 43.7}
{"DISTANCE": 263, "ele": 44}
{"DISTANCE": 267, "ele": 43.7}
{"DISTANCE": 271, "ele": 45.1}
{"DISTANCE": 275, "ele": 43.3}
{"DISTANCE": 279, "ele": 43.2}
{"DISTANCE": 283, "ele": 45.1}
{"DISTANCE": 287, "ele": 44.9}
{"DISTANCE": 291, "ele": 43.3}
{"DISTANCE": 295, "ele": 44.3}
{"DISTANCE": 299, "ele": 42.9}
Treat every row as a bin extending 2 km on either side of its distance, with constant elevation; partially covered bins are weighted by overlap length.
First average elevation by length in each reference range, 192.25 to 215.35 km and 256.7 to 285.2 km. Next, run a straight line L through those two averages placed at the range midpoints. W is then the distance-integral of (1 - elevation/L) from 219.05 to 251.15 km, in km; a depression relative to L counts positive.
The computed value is 9.4 km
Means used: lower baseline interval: 45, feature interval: 31.5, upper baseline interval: 44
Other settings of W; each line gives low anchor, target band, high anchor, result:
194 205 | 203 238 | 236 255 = 6.2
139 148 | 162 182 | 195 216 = -3.6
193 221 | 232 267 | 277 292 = 4.9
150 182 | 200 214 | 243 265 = 1.6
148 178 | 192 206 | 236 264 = 0.7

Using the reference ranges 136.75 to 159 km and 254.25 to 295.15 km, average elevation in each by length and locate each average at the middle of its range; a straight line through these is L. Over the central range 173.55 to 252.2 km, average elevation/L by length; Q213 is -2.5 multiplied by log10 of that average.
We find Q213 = 0.19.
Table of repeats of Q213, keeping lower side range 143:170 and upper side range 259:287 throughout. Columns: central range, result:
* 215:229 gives 0.45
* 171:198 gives 0.03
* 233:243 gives 0.50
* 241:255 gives 0.21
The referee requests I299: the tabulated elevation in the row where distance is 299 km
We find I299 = 42.9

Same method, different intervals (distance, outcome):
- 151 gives 52.8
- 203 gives 45.8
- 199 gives 48.4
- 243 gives 34.2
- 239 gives 29.9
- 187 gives 50.4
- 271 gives 45.1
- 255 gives 43.1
